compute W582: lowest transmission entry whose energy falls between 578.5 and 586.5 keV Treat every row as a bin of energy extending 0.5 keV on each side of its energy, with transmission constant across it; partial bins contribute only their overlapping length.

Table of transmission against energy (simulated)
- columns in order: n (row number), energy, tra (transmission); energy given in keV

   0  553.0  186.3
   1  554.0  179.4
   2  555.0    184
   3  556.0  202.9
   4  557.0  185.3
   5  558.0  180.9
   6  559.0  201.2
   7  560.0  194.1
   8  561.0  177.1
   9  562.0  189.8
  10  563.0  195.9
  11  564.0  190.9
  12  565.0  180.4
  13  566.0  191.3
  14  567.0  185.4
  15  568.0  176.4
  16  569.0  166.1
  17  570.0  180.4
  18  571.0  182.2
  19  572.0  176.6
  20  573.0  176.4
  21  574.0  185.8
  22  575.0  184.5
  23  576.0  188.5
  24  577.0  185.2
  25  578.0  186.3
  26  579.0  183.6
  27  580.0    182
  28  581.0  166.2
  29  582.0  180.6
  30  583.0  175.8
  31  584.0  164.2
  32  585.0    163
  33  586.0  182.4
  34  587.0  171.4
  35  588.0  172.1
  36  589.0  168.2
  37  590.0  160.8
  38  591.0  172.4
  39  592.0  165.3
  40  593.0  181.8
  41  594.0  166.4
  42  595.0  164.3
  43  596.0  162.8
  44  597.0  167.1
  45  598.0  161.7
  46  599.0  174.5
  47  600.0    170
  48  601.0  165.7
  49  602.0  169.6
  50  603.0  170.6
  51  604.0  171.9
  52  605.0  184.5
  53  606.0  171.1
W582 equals 163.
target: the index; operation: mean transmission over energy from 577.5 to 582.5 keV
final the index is 180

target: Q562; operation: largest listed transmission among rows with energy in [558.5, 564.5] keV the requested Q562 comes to 201.2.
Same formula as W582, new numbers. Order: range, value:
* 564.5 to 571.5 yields 166.1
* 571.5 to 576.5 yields 176.4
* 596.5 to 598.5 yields 161.7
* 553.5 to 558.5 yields 179.4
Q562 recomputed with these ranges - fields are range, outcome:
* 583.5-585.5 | 164.2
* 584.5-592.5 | 182.4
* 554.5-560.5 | 202.9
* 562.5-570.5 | 195.9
